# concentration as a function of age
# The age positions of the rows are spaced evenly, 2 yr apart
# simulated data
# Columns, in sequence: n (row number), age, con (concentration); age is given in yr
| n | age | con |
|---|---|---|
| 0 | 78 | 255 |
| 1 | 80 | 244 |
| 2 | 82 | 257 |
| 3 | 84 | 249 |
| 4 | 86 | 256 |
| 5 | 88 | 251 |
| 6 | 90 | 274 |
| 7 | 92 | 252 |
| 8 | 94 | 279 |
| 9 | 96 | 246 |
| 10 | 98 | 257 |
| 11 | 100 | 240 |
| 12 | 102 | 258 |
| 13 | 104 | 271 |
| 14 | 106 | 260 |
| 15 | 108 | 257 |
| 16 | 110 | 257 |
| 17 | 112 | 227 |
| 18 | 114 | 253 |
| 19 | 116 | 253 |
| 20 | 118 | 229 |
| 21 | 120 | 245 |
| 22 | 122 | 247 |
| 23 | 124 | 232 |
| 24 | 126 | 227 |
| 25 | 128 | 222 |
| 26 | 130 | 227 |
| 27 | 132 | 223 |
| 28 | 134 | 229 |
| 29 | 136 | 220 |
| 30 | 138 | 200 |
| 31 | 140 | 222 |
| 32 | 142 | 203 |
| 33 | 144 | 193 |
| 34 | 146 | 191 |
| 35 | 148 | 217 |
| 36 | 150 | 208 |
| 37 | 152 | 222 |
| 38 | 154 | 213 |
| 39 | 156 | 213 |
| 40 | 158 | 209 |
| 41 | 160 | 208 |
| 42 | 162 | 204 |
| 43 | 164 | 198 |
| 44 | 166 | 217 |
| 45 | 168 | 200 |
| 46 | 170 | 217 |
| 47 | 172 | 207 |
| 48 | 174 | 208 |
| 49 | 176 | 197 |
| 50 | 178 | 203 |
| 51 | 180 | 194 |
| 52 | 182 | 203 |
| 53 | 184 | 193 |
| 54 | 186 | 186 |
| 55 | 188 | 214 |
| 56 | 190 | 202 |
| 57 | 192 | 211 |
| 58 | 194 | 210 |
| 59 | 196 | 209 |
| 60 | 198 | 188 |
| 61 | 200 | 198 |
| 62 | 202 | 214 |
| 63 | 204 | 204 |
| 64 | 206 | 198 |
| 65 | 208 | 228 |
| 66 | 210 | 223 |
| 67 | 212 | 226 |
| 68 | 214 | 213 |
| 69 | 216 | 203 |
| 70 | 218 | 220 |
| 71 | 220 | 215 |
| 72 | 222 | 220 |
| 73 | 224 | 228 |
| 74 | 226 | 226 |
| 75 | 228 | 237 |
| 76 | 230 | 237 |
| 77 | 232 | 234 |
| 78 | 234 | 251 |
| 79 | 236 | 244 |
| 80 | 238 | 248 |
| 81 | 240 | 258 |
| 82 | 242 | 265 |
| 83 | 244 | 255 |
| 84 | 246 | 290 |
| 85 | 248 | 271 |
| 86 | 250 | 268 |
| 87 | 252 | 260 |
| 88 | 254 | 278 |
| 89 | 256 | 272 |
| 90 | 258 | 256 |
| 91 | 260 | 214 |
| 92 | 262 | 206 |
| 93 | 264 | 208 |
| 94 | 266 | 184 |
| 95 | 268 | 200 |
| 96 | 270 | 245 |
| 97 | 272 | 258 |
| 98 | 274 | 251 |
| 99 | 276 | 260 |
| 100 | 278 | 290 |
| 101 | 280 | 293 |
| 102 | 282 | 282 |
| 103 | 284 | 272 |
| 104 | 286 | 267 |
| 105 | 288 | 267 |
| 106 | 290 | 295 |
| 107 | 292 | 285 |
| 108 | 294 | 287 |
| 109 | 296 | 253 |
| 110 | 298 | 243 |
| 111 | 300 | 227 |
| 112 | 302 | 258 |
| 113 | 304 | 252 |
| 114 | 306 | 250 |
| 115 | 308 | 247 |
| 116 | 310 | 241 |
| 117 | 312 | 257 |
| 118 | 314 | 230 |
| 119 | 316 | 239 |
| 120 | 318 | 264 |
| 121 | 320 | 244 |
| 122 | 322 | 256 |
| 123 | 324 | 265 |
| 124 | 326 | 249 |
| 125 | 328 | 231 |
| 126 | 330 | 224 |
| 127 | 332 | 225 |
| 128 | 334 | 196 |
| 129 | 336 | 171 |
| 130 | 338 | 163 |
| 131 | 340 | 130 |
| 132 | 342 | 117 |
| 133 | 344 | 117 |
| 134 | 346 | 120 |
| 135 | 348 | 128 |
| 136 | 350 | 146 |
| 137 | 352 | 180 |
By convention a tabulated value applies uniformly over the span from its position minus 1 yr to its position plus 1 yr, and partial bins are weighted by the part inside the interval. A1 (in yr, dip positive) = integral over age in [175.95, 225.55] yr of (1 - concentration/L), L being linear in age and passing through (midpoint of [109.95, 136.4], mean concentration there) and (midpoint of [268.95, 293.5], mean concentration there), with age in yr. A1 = 8.8 yr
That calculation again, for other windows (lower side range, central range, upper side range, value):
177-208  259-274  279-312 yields 1.7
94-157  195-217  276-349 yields 2.1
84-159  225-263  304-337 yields -2.4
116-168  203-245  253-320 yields 1.3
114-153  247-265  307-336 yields -1.2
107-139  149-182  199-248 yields 3.7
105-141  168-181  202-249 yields 1.7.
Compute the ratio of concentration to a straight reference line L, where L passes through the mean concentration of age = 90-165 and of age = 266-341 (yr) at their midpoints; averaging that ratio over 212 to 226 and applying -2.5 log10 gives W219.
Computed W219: 0.09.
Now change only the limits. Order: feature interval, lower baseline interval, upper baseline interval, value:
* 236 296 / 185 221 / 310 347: -0.23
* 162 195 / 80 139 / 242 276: 0.20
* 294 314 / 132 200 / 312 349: -0.23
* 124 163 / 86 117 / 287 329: 0.19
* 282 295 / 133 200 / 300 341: -0.24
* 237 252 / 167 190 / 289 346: -0.23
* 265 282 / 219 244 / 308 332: -0.03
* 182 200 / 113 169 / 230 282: 0.16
